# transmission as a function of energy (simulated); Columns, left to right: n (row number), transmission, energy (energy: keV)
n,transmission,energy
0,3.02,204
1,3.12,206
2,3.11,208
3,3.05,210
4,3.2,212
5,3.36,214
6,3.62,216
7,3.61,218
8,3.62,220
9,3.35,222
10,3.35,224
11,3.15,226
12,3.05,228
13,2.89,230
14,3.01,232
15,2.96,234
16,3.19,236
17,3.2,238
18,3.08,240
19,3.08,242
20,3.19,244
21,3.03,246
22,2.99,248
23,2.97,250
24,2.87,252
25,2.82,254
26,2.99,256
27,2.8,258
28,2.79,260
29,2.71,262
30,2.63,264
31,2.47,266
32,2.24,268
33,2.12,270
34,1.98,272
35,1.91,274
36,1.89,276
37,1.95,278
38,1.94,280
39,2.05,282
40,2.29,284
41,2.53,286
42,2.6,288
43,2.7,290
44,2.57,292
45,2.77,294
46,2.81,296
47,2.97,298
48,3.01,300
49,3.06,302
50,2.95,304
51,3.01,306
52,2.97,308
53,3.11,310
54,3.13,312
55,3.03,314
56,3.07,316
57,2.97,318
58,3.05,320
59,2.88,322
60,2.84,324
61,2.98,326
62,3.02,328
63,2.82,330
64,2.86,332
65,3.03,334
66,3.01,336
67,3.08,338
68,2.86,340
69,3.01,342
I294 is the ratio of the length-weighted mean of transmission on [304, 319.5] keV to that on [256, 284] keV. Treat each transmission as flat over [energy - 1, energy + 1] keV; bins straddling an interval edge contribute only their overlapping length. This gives 1.3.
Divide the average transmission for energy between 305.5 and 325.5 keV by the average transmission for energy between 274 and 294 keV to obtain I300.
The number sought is 1.31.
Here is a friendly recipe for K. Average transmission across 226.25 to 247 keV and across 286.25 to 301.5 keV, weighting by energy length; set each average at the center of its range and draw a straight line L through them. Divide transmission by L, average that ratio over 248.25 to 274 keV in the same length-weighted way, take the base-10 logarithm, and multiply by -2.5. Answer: 0.14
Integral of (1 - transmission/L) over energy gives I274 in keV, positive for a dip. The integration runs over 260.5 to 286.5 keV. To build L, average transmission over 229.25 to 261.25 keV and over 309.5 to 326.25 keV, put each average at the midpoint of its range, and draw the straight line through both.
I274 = 6.8 keV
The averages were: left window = 2.99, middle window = 2.21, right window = 3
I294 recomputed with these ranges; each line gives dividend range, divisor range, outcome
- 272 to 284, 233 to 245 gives 0.64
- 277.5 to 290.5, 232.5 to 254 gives 0.75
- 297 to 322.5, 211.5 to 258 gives 0.96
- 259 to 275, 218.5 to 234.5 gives 0.74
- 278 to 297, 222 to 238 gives 0.79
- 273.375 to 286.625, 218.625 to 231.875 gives 0.64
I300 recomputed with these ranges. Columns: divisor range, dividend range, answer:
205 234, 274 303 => 0.77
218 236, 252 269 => 0.84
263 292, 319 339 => 1.32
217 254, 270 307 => 0.79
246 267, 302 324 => 1.07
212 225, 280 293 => 0.70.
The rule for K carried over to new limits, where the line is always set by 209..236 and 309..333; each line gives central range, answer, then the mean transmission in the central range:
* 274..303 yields 0.23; 2.49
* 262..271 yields 0.29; 2.4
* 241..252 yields 0.05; 3.04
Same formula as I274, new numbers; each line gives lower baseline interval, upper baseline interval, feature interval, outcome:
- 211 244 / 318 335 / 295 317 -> -0.10 keV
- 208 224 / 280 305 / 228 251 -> 0.76 keV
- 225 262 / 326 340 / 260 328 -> 7.46 keV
